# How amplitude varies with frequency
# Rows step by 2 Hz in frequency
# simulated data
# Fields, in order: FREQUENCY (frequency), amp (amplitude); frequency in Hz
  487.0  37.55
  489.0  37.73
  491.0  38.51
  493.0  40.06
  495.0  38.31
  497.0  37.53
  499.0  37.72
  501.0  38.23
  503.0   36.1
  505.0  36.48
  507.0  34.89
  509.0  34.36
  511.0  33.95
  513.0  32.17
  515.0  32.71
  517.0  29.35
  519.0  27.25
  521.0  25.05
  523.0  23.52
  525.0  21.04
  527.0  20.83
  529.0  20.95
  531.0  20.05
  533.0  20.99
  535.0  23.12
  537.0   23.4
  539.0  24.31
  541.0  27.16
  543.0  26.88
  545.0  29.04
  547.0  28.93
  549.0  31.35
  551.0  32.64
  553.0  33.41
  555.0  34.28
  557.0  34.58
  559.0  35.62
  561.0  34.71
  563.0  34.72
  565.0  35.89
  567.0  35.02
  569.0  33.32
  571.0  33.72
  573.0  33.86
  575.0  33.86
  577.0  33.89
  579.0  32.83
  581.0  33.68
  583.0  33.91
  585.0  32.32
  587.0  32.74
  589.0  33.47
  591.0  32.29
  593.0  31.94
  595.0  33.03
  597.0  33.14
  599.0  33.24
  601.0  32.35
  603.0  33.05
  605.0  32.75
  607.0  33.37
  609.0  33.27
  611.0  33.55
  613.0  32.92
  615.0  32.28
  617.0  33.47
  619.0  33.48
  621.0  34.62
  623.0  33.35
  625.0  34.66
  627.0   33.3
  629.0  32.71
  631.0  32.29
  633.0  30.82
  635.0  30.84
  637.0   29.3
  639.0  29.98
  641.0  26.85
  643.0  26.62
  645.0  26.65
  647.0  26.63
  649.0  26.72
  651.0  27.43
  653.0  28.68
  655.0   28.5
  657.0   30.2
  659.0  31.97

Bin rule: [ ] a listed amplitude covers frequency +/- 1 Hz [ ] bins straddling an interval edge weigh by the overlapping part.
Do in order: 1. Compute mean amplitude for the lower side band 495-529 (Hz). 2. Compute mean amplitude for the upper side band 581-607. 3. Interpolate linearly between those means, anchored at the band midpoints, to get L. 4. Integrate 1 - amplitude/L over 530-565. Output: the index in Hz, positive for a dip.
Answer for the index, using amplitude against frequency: 2.92 Hz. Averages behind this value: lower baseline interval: 31.2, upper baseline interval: 32.9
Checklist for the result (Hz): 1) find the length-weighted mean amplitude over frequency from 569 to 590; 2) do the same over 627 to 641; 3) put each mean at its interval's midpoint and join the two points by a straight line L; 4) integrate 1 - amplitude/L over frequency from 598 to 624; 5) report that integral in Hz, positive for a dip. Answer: -1.0 Hz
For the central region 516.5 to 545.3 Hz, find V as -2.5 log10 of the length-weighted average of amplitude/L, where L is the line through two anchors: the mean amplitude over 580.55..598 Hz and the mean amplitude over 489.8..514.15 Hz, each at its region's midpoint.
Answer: 0.42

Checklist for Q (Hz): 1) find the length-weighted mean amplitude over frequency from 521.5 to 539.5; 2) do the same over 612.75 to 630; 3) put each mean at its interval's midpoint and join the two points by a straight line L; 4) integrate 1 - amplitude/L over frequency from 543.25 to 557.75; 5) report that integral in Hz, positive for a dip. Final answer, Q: -4.21 Hz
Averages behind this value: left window 22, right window 33.4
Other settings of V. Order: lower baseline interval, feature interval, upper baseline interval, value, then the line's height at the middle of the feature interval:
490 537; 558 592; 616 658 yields -0.118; 30.4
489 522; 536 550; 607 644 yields 0.232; 33.8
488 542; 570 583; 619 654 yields -0.118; 30.2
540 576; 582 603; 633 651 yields -0.070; 30.8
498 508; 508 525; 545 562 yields 0.216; 35.7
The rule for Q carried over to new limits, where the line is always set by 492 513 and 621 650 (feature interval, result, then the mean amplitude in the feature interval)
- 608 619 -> -0.7 Hz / 33.1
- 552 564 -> -0.2 Hz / 34.6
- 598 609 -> -0.4 Hz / 33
